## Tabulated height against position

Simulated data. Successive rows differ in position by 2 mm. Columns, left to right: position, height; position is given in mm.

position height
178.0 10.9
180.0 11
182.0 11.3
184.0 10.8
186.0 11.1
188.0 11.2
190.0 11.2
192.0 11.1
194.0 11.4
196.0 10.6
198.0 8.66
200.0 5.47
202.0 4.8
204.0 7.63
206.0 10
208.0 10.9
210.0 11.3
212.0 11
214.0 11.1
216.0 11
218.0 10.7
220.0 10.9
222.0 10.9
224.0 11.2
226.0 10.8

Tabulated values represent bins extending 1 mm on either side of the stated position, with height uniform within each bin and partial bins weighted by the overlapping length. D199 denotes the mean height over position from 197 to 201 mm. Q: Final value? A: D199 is 7.06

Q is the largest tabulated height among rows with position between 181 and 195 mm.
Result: 11.4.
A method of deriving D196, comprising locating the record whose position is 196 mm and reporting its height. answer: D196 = 10.6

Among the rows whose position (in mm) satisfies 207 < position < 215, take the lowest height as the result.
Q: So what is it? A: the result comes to 10.9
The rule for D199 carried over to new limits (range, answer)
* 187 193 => 11.2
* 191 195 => 11.2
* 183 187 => 10.9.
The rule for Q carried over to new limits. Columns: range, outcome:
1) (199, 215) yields 11.3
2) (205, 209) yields 10.9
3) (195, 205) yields 10.6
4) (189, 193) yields 11.2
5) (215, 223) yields 11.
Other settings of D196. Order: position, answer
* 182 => 11.3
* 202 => 4.8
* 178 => 10.9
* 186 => 11.1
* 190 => 11.2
